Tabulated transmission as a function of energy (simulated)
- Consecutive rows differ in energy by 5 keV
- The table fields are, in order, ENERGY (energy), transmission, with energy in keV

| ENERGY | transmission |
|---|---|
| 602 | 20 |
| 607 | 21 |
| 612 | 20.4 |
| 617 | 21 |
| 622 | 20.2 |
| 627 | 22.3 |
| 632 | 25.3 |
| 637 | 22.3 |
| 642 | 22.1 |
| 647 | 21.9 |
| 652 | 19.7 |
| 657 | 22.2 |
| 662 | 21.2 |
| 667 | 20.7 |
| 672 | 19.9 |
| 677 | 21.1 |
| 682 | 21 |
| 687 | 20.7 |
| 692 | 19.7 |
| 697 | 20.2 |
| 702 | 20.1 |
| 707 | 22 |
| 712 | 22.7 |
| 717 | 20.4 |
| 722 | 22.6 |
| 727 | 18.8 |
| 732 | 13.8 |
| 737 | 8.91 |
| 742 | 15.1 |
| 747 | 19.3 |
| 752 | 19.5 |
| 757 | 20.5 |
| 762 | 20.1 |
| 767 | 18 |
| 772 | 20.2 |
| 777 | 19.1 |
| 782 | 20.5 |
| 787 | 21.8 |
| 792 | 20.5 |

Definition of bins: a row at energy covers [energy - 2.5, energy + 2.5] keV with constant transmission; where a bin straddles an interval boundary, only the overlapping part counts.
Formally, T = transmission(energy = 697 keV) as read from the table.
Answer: 20.2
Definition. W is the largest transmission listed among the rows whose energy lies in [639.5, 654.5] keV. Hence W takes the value 22.1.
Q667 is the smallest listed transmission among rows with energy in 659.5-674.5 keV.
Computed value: 19.9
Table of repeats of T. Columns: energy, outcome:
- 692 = 19.7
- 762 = 20.1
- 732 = 13.8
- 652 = 19.7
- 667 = 20.7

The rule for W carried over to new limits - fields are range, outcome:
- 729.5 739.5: 13.8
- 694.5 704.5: 20.2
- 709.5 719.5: 22.7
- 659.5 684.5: 21.2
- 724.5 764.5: 20.5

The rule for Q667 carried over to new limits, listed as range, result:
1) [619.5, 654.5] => 19.7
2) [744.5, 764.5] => 19.3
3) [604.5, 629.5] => 20.2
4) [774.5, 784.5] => 19.1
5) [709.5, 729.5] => 18.8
